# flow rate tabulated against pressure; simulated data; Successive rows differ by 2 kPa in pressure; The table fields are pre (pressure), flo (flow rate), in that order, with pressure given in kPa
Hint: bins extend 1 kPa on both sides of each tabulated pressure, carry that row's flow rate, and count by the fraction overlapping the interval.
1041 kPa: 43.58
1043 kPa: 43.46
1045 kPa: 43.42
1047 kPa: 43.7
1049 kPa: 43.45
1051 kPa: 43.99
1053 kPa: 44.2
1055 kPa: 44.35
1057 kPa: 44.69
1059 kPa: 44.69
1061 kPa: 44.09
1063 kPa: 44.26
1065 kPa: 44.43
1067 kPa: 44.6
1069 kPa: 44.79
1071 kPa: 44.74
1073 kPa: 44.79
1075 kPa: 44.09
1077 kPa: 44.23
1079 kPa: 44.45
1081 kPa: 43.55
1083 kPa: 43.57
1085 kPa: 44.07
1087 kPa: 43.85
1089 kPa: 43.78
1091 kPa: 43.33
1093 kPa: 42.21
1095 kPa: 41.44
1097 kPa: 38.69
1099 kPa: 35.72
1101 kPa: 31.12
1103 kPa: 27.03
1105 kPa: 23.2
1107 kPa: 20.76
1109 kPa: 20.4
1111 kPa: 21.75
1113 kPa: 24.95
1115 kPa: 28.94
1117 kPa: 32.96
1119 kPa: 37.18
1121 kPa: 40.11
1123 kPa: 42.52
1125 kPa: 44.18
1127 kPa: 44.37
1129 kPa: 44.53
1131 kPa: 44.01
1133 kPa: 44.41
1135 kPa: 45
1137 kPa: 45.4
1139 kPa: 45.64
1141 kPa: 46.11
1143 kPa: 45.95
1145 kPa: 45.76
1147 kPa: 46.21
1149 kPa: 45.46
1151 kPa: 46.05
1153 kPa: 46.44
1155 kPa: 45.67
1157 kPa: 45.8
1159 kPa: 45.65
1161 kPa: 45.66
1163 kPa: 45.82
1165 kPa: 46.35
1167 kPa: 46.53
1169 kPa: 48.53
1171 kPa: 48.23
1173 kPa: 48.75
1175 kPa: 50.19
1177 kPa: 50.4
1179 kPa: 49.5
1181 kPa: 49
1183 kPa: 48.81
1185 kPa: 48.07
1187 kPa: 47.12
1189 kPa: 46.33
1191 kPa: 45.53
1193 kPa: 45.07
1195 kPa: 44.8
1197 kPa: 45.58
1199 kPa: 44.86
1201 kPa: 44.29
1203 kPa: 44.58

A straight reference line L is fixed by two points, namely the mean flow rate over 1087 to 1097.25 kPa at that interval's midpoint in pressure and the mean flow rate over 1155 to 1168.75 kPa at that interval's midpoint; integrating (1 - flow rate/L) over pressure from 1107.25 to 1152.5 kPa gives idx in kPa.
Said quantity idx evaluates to 4.7 kPa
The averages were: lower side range 42.3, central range 39.8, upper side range 46.1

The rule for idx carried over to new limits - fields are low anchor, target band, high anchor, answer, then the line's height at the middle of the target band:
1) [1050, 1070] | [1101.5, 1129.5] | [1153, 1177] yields 8.4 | 45.8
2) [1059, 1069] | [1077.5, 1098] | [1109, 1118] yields -4.1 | 35.8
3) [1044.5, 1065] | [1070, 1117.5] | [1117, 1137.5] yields 7.6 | 43.3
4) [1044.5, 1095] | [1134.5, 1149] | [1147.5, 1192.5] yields 0.2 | 46.3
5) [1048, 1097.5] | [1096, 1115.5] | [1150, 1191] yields 7.7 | 45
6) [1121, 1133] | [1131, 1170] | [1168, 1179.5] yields 0.5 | 46.5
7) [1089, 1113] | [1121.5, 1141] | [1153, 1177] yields -2.7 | 39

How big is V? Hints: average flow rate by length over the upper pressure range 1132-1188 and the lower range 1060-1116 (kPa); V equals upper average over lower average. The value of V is 1.2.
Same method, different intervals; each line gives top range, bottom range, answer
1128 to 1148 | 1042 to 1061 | 1.03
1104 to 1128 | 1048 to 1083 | 0.72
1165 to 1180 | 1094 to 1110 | 1.63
